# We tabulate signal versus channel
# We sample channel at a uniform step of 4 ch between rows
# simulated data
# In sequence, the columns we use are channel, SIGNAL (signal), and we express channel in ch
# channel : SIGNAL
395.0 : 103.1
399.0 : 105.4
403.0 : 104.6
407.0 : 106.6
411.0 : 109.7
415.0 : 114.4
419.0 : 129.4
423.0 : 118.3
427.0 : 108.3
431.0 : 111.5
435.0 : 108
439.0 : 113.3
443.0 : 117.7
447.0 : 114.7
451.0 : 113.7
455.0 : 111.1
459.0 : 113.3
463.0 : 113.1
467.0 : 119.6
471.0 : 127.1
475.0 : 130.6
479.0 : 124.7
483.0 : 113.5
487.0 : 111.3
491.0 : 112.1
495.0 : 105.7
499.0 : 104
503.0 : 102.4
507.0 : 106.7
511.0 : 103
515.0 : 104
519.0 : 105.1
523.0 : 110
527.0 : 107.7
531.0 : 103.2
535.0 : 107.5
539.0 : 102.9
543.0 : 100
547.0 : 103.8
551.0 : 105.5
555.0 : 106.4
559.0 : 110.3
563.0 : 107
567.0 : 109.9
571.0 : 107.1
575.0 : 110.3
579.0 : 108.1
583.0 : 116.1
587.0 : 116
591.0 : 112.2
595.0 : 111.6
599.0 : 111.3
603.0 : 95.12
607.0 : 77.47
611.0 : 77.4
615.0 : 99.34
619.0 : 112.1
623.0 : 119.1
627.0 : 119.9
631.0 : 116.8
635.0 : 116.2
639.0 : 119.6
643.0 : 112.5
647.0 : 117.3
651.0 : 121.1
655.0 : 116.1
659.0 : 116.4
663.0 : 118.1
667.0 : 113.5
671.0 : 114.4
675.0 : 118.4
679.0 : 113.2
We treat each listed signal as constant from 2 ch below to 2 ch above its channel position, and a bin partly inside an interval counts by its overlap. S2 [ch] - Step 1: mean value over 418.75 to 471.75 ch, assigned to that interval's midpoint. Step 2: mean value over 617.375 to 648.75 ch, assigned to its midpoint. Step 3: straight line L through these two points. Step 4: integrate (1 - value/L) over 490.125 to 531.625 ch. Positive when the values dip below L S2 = 3.53 ch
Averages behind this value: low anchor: 115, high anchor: 117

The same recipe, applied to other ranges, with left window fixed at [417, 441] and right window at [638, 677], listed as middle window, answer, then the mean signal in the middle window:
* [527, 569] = 3.6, 106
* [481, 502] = 1.2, 109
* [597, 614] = 3.7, 90.9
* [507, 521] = 1.3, 104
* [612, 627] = 0.9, 109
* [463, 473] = -0.5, 121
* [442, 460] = 0.2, 114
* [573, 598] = 0.8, 112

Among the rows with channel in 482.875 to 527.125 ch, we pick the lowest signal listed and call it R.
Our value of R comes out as 102.4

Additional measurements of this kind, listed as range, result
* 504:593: 100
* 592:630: 77.4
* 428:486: 108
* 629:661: 112.5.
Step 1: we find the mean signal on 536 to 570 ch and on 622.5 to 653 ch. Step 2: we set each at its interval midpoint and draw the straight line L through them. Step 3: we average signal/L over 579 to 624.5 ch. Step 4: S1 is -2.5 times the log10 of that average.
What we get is 0.08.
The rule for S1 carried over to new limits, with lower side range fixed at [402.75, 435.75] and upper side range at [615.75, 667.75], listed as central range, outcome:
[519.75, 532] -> 0.07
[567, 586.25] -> 0.05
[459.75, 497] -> -0.03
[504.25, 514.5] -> 0.10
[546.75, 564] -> 0.08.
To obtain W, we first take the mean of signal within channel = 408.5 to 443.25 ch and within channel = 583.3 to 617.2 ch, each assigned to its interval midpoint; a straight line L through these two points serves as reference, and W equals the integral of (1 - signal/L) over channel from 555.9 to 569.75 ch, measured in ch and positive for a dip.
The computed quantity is -0.7 ch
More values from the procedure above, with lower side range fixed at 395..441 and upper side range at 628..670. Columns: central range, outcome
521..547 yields 2.0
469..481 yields -1.6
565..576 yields 0.6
